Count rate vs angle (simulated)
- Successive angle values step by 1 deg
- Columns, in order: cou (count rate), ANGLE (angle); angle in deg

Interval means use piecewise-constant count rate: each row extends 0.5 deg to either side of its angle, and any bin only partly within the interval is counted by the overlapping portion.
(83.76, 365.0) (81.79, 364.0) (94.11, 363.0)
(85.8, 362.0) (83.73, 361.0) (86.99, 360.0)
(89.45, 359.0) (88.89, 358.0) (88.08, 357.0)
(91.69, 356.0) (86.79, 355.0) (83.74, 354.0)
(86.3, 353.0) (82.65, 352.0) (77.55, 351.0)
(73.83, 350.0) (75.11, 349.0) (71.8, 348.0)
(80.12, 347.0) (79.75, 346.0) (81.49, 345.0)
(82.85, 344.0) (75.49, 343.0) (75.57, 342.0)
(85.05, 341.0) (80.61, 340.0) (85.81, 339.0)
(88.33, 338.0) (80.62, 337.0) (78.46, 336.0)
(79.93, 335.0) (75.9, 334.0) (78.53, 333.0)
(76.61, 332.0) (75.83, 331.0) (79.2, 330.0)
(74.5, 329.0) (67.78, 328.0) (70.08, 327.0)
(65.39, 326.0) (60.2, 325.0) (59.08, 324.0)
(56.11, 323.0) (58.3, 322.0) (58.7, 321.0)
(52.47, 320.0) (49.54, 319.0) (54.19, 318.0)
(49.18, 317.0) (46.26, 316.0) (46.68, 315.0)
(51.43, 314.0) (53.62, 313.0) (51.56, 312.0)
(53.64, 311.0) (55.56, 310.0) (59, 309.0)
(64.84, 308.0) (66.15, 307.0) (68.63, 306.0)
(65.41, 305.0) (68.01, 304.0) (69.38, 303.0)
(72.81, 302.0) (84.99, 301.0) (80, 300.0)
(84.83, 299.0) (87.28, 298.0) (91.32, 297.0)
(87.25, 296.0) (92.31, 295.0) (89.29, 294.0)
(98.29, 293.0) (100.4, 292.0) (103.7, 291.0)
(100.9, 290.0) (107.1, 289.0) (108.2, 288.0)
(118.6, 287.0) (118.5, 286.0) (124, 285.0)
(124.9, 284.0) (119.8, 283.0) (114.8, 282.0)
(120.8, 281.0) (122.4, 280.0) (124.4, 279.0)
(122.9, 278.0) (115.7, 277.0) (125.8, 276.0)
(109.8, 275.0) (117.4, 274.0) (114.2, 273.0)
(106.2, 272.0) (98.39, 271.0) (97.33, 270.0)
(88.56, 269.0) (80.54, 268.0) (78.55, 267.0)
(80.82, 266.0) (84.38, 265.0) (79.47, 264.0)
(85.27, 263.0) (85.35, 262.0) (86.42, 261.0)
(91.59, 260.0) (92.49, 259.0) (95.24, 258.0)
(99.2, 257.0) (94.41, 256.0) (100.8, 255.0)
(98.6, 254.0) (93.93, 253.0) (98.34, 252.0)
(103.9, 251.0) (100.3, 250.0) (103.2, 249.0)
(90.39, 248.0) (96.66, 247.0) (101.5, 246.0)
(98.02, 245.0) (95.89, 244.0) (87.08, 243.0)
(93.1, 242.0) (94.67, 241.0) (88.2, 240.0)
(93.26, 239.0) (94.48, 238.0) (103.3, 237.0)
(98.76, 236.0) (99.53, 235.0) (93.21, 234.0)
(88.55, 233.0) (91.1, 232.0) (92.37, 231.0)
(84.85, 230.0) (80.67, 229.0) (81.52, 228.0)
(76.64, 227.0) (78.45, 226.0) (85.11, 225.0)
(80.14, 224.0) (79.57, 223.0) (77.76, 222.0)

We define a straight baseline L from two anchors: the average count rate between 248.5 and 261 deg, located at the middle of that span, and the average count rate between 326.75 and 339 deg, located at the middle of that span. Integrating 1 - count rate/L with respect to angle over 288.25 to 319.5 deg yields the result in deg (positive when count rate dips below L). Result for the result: 4.6 deg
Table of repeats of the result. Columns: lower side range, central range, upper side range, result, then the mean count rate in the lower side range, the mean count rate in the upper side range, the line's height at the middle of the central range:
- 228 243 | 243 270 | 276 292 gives 2.56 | 92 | 116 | 103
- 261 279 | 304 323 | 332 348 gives 6.77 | 98.7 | 80.2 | 87.2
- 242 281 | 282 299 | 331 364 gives -1.99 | 98.8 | 82.1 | 93.2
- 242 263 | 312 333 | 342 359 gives 6.13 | 95.4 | 81.7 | 85.6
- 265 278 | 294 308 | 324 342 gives 1.75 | 101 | 76.1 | 89.2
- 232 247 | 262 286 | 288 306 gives -4.14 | 94.9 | 87.3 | 90.3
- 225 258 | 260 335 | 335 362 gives 3.41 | 93.5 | 82.4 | 87.7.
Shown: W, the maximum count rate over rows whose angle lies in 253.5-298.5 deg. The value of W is 125.8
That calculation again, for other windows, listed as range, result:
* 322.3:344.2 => 88.33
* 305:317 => 68.63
